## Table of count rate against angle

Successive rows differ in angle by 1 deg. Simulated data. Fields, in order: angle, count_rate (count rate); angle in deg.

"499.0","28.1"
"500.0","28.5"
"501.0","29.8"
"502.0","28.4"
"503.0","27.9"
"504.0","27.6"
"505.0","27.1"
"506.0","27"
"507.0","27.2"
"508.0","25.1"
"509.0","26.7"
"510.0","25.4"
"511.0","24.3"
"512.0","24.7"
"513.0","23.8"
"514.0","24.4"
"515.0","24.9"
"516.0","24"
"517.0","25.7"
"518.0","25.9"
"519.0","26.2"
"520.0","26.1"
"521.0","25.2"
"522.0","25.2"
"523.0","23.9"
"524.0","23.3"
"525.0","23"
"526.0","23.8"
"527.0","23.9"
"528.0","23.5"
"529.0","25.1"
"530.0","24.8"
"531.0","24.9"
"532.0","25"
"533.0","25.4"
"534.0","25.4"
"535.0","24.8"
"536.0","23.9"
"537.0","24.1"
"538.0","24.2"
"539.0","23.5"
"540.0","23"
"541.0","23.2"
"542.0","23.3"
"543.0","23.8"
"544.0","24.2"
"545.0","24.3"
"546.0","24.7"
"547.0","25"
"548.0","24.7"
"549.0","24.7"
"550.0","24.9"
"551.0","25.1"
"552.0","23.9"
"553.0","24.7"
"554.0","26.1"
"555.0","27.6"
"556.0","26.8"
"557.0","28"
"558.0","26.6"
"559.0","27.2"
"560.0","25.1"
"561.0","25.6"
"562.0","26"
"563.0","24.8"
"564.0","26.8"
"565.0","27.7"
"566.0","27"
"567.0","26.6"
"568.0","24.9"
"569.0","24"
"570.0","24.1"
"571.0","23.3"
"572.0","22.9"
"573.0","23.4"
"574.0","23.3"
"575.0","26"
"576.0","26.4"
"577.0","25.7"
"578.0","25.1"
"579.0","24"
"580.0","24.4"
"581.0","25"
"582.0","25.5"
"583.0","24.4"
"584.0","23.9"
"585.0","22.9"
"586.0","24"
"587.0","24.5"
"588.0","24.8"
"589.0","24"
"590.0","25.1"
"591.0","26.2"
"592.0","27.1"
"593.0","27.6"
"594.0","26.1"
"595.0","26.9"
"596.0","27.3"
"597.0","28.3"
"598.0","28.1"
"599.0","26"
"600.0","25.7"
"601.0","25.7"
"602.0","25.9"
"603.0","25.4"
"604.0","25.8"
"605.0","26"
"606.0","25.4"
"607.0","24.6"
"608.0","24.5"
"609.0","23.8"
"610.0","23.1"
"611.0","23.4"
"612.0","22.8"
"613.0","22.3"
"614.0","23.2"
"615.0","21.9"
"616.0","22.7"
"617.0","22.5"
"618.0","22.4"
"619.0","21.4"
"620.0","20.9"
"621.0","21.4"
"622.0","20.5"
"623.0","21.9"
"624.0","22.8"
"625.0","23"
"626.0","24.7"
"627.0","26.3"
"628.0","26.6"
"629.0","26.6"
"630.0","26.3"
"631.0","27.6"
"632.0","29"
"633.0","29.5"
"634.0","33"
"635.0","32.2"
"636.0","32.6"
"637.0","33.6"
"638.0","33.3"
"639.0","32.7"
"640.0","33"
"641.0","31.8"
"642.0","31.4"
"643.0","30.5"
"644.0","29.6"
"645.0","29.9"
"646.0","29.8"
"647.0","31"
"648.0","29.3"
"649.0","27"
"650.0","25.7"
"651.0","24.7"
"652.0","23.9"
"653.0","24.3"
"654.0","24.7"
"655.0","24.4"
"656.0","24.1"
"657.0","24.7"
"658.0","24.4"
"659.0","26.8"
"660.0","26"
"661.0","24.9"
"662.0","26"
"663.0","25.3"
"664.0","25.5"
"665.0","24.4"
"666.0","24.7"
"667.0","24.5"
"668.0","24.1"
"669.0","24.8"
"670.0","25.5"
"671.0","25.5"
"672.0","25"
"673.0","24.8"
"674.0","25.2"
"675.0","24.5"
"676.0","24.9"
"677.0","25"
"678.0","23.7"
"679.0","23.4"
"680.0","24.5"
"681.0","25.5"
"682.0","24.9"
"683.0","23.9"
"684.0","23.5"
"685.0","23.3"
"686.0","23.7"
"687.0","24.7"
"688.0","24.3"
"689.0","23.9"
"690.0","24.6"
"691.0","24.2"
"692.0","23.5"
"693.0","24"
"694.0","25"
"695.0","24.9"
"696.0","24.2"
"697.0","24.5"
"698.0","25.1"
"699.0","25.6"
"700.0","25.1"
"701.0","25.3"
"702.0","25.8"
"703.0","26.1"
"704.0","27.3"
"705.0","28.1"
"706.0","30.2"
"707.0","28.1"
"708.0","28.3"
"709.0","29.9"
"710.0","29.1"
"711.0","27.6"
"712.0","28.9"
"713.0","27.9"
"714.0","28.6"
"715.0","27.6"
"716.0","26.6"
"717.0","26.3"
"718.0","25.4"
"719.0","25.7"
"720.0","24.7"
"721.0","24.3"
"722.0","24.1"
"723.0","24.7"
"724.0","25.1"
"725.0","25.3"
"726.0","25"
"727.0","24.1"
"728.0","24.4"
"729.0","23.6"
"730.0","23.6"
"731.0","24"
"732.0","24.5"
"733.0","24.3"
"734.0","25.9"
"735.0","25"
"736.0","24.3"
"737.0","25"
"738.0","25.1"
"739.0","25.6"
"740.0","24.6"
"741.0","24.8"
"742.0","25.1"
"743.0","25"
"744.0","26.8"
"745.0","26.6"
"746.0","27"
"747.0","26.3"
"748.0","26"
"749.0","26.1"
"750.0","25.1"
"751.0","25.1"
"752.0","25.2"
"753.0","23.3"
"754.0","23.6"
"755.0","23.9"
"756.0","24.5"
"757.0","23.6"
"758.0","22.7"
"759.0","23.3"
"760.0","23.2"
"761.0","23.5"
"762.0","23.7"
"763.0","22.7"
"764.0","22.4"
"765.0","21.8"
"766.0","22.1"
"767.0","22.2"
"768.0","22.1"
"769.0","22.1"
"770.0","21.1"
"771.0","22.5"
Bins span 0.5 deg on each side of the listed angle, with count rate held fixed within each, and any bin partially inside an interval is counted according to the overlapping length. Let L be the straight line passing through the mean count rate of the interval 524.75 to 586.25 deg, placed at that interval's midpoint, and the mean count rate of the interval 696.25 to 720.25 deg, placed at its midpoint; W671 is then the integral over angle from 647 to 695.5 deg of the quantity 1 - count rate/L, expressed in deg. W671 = 2.9 deg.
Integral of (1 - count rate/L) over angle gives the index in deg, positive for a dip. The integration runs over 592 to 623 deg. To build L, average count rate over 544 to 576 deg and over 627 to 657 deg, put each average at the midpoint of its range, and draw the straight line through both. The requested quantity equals 3.3 deg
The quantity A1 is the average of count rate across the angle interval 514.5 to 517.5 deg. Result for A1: 24.9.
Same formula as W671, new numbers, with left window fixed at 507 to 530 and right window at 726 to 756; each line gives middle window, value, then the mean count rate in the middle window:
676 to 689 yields 0.36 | 24.2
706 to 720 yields -1.54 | 27.7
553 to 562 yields -0.60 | 26.5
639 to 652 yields -2.35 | 29.4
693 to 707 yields -0.57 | 25.9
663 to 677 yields 0.00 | 24.9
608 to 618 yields 0.78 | 22.9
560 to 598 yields -0.75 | 25.3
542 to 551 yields 0.11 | 24.5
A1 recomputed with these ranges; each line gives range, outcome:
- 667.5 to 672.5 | 25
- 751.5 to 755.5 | 24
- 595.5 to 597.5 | 27.8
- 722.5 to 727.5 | 24.8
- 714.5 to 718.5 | 26.5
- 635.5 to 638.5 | 33.2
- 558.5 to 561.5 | 26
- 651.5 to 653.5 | 24.1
